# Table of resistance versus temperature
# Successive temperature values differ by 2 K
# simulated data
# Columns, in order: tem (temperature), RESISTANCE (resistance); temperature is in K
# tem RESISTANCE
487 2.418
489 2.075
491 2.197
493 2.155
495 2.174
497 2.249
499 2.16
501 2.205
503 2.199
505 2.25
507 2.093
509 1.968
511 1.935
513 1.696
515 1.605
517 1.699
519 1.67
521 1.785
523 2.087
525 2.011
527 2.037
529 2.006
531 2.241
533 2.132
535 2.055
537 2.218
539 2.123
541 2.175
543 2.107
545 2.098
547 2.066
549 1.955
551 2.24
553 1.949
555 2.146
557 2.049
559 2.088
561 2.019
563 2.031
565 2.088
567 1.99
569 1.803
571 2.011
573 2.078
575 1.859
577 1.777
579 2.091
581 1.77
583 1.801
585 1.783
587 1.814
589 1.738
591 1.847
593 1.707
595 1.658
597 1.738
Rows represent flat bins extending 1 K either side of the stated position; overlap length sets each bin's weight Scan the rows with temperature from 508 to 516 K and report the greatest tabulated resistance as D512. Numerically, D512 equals 1.968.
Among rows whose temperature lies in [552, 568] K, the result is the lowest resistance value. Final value 1.949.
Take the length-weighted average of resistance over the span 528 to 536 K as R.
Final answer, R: 2.11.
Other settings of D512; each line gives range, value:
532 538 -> 2.218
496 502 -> 2.249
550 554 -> 2.24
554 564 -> 2.146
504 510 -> 2.25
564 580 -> 2.091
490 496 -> 2.197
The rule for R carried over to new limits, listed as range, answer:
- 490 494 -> 2.18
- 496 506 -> 2.21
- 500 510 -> 2.14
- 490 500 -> 2.19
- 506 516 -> 1.86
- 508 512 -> 1.95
